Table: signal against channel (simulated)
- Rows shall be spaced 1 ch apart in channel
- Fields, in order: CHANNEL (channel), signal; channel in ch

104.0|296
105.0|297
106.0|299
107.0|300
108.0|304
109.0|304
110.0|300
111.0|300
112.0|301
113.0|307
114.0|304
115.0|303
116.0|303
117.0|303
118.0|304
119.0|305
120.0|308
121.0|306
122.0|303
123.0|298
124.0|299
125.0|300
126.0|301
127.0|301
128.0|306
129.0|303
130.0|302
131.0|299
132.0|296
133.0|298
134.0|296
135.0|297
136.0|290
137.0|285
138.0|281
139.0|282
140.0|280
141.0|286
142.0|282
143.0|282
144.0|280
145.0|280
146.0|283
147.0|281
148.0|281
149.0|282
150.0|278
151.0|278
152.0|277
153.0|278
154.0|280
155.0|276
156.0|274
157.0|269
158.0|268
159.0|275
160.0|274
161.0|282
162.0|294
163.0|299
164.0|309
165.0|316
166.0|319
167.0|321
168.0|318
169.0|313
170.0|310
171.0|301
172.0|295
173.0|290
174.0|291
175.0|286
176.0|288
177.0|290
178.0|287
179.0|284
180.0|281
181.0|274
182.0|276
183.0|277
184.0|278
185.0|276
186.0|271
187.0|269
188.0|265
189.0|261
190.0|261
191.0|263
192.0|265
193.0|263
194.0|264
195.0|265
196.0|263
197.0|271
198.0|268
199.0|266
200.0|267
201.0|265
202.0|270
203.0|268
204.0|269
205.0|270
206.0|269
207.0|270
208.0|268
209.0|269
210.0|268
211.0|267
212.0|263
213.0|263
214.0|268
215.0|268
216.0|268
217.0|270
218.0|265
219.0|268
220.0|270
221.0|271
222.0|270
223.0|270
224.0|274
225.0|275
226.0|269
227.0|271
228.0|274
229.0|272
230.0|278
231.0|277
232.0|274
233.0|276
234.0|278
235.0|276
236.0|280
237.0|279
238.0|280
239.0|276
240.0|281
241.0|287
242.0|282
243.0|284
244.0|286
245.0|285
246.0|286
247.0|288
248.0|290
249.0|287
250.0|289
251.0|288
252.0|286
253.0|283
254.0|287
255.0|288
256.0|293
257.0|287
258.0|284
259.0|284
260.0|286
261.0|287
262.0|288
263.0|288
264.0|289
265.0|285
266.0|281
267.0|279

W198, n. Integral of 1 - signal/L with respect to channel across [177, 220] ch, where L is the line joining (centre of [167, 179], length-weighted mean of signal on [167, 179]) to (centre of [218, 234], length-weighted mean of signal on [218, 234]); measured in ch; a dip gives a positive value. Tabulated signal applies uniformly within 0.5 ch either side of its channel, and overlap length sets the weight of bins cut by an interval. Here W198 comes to 2.4 ch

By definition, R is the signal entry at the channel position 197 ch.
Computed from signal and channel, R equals 271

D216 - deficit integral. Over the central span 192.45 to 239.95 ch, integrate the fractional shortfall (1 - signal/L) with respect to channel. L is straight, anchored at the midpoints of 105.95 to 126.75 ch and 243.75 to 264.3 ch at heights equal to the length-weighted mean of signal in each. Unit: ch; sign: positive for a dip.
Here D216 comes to 3.4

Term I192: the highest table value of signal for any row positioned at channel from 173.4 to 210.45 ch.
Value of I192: 291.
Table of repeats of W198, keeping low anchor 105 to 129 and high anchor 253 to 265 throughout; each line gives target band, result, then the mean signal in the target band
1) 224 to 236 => 0.6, 275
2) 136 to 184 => 1.7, 287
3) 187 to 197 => 1.0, 264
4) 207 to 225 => 1.4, 268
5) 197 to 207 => 0.9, 268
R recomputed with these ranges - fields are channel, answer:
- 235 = 276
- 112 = 301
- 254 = 287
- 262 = 288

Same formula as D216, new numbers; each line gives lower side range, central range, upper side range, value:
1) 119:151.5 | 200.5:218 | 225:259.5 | 1.0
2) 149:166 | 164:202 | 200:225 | -0.7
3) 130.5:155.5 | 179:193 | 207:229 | 0.2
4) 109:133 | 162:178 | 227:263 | -0.4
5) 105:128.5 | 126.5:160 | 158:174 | 1.8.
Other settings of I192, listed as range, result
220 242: 287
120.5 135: 306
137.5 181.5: 321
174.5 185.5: 290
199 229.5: 275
